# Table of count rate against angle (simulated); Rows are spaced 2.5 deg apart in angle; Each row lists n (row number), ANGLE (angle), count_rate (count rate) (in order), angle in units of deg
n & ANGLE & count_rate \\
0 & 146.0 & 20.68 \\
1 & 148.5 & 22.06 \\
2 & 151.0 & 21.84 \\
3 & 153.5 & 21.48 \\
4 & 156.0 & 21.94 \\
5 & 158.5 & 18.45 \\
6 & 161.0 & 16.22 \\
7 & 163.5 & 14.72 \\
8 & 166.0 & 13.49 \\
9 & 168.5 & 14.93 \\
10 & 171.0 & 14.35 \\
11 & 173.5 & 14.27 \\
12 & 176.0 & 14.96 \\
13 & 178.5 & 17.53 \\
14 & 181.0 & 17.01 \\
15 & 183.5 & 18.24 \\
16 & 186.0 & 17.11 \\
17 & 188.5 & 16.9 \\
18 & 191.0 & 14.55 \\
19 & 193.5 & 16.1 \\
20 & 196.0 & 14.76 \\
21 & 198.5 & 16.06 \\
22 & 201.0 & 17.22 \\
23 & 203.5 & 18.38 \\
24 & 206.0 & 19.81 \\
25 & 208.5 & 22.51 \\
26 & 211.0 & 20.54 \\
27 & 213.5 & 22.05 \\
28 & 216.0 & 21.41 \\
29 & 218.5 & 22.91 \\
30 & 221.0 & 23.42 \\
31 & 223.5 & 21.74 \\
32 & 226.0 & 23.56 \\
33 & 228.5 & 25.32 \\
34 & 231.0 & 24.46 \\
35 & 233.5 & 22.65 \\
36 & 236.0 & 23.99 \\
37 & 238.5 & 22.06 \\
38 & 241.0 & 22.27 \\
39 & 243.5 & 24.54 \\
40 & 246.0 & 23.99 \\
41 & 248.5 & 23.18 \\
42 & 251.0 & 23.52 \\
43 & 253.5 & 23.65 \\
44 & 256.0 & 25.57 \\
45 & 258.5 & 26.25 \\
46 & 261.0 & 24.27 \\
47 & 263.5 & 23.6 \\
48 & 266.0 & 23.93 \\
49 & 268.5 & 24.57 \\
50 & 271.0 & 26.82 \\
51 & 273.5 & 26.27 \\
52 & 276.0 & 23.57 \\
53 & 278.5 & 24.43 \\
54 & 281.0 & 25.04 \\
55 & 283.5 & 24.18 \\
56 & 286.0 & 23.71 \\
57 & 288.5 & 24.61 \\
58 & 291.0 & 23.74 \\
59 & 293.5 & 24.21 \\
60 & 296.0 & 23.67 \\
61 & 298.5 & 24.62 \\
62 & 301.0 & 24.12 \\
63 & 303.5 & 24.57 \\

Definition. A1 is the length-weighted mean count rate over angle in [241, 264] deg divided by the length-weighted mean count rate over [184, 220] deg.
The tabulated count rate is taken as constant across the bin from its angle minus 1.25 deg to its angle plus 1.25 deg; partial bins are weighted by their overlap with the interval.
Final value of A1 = 1.3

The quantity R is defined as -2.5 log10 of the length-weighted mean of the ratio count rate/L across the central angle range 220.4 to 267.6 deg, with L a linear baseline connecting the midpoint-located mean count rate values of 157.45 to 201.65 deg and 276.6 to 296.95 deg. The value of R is -0.144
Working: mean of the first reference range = 15.9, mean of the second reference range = 24.2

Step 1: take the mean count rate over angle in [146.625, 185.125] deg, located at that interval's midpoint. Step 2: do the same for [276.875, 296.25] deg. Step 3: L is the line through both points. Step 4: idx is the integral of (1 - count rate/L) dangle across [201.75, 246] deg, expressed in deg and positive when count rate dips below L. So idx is -3.6 deg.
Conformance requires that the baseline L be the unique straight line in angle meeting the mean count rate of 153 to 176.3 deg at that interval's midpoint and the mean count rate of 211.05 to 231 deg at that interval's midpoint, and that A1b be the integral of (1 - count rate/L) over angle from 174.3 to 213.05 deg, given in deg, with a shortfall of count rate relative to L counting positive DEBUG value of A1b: 4.4 deg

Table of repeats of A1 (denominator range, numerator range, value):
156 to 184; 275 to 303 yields 1.51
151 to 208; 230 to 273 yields 1.42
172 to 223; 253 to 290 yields 1.35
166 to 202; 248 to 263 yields 1.54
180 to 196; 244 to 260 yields 1.48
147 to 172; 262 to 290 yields 1.37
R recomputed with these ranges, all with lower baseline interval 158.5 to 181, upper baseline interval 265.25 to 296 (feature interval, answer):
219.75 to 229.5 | -0.178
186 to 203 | 0.083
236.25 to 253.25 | -0.084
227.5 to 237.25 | -0.172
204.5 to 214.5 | -0.135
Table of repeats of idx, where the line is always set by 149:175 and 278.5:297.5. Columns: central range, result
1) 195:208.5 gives 1.2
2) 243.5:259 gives -1.5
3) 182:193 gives 1.2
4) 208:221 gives -1.2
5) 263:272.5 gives -0.7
